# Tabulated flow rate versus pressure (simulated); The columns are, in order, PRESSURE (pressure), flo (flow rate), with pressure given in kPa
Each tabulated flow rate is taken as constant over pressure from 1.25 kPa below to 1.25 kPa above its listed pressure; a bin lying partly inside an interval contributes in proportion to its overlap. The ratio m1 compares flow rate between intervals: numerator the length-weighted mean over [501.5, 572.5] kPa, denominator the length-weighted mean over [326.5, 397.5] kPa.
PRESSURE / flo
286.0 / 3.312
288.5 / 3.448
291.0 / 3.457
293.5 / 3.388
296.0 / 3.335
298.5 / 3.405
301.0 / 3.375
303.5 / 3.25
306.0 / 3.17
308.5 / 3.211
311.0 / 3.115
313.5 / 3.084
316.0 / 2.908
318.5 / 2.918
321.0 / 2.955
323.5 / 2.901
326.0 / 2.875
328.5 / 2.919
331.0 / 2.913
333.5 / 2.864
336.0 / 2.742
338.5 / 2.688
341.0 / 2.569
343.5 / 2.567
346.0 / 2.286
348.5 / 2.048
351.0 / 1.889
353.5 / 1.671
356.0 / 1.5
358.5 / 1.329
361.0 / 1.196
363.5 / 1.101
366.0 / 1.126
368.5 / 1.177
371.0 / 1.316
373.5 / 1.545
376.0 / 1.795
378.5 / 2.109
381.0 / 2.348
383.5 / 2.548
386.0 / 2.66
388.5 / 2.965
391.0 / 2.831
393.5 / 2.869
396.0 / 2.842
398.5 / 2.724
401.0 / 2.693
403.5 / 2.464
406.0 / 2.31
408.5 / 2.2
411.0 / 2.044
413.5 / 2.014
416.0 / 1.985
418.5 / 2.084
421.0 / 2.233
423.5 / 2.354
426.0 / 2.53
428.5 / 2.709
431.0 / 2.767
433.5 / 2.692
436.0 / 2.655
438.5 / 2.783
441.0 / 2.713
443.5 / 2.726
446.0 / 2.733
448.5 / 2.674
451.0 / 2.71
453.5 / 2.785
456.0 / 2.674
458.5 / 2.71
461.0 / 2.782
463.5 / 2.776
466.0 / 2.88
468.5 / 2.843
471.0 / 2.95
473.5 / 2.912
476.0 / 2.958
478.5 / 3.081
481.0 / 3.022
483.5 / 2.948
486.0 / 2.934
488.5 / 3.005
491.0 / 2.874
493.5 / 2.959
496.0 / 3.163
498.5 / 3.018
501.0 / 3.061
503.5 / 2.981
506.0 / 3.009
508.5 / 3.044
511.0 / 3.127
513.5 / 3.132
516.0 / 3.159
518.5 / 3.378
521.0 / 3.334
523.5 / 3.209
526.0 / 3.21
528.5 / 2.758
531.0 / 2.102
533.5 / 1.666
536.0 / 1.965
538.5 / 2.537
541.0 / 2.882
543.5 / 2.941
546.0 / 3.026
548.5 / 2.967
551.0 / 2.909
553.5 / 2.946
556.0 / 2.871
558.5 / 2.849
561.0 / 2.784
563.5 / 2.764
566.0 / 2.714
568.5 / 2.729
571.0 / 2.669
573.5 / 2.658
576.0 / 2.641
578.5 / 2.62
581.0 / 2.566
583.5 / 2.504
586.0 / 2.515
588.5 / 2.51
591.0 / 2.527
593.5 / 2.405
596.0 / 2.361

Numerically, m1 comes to 1.31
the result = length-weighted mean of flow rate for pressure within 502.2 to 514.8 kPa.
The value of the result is 3.06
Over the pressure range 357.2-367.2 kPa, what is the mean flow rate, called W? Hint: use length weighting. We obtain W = 1.19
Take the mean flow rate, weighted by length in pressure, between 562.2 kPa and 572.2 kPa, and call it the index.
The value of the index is 2.72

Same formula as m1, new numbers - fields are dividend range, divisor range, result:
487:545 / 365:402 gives 1.29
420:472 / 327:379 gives 1.37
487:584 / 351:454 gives 1.26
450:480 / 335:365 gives 1.46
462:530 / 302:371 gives 1.26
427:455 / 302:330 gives 0.90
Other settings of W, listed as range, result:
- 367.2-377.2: 1.45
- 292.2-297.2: 3.36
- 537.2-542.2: 2.7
